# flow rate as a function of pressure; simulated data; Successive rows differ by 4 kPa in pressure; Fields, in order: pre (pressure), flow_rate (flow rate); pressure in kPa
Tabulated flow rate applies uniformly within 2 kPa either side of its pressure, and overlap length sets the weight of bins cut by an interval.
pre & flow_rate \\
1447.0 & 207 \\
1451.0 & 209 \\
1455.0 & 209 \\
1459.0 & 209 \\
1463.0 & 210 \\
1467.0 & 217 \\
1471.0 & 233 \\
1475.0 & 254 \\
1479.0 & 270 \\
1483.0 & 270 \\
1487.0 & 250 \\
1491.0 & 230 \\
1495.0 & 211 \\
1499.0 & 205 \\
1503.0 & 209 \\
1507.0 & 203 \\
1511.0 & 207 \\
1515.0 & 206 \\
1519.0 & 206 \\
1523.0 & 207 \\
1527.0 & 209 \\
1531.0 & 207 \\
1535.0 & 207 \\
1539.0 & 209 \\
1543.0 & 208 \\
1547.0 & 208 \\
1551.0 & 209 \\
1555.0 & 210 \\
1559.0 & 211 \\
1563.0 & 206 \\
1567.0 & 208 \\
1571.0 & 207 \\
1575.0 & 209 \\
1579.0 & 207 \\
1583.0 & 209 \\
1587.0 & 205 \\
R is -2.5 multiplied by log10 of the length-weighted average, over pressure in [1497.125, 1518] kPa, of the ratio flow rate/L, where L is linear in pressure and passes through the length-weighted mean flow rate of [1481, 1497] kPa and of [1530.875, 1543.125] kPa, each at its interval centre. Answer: 0.11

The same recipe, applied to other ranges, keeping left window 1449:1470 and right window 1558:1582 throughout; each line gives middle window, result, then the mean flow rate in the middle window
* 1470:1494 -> -0.185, 250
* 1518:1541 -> 0.009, 208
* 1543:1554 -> 0.001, 209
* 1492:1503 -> 0.002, 210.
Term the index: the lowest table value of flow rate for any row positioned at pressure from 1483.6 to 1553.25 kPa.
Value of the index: 203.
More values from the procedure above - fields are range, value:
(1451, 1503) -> 205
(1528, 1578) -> 206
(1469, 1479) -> 233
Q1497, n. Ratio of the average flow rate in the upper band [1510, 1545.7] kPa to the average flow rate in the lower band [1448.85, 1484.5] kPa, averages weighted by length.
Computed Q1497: 0.9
